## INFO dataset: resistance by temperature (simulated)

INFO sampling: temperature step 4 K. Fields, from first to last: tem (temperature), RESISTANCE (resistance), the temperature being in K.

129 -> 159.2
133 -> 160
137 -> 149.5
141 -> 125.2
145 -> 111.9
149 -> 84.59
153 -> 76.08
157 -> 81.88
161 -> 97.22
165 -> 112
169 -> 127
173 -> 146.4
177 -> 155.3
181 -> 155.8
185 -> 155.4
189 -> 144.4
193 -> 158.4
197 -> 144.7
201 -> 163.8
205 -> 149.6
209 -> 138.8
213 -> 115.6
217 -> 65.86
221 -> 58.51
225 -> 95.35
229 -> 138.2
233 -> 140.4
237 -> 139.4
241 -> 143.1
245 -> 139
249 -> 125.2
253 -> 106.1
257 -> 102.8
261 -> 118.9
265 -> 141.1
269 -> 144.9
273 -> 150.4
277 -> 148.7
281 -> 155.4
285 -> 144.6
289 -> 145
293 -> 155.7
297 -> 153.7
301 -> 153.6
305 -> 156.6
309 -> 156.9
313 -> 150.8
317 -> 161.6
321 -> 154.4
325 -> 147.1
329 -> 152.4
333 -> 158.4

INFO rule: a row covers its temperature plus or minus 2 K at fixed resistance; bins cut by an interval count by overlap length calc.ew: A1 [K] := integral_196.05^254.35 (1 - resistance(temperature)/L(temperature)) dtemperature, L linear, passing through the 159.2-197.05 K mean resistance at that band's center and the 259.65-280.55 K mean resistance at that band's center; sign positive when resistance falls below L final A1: 7.0 K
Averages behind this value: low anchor 140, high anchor 143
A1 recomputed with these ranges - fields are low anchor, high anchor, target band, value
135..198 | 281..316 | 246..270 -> 3.60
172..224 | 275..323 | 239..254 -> 1.38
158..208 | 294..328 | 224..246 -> 1.89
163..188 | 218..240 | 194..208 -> -2.58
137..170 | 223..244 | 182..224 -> -3.22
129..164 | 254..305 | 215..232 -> 4.98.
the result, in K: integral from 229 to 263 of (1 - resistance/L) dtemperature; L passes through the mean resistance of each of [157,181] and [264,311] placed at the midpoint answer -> 3.4 K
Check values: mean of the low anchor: 126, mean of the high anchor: 151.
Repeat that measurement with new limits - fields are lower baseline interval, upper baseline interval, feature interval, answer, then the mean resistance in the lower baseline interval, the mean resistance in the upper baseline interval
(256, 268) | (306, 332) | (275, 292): -1.66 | 124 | 154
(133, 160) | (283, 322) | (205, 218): 1.07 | 109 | 153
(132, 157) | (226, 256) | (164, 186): -4.40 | 113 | 131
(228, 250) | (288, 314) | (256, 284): 1.36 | 138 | 154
